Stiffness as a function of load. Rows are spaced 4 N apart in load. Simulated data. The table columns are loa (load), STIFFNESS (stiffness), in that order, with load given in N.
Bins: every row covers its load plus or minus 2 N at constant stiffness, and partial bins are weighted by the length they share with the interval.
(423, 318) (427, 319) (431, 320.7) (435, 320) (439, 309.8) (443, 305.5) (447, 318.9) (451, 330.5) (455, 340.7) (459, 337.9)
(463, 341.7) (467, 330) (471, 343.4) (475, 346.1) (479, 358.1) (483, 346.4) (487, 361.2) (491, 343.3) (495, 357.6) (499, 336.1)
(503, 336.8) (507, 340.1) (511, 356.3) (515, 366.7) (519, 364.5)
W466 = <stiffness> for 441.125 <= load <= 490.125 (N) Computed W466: 339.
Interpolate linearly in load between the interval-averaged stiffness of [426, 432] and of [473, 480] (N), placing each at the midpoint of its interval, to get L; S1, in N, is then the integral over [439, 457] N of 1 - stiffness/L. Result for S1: 0.5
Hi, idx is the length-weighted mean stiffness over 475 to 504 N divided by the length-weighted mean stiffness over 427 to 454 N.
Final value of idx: 1.09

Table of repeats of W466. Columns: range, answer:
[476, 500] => 351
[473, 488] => 352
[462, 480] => 343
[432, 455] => 319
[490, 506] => 343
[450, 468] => 337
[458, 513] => 345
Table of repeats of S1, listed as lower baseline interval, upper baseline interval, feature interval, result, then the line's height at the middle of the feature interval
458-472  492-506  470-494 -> -0.7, 341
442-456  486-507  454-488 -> -1.1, 334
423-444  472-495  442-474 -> 0.1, 333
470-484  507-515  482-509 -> 0.5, 352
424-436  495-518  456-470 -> -0.2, 332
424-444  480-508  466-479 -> -0.3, 335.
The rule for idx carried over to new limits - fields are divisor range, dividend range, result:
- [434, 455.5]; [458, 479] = 1.07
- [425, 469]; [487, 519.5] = 1.08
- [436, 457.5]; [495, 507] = 1.06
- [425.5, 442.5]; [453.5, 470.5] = 1.07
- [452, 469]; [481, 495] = 1.04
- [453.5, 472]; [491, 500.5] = 1.02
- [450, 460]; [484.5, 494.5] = 1.05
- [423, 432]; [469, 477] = 1.08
